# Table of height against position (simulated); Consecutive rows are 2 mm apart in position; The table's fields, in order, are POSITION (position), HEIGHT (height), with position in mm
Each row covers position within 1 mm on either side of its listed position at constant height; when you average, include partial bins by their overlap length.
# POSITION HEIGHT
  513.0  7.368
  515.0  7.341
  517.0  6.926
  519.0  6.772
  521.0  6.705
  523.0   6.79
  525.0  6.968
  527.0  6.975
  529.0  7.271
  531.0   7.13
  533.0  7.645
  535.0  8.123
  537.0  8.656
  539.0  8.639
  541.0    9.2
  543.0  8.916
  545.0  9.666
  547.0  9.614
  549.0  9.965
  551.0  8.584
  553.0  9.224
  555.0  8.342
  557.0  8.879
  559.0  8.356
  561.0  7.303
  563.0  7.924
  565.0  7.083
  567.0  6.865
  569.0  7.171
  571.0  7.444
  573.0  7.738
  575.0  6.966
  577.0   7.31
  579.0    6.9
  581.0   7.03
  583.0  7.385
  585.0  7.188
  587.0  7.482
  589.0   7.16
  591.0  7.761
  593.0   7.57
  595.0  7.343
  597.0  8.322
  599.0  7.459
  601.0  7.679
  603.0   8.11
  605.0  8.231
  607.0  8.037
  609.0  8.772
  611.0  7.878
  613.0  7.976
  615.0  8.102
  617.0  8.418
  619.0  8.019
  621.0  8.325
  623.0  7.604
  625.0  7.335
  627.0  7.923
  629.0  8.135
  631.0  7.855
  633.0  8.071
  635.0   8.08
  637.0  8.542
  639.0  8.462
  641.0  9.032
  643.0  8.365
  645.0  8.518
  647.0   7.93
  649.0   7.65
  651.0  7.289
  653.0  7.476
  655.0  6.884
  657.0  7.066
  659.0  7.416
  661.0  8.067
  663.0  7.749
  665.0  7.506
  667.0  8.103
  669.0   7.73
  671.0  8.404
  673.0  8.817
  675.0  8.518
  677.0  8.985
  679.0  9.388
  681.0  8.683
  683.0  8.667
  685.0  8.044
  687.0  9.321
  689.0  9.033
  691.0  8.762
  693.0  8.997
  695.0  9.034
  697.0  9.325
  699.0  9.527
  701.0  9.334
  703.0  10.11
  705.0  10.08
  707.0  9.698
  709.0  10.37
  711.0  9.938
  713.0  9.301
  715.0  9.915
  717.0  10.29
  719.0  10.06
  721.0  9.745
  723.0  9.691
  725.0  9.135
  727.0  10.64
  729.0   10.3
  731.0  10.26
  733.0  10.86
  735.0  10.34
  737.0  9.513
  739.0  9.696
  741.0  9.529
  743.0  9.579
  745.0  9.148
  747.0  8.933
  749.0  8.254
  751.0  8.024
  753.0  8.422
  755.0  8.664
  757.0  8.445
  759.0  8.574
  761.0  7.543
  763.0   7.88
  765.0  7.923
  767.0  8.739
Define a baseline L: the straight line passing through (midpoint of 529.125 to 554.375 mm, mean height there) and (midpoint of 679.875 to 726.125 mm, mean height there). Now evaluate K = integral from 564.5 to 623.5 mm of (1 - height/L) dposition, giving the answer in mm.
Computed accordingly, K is 8.6 mm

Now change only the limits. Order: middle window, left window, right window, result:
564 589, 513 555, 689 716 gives 3.6 mm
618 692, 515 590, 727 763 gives 3.3 mm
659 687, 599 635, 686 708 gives 1.9 mm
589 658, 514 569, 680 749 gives 6.3 mm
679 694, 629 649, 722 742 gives 0.5 mm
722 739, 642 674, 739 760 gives -2.9 mm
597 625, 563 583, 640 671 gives -2.0 mm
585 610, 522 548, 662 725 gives 2.1 mm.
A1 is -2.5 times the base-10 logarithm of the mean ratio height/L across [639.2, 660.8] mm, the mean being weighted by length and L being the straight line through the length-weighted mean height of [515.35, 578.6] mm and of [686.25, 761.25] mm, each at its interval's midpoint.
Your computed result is 0.13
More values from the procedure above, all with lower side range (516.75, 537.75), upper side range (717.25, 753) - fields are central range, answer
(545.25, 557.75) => -0.209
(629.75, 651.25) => 0.045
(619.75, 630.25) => 0.067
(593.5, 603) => 0.045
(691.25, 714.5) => -0.039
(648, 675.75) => 0.136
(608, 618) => 0.000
